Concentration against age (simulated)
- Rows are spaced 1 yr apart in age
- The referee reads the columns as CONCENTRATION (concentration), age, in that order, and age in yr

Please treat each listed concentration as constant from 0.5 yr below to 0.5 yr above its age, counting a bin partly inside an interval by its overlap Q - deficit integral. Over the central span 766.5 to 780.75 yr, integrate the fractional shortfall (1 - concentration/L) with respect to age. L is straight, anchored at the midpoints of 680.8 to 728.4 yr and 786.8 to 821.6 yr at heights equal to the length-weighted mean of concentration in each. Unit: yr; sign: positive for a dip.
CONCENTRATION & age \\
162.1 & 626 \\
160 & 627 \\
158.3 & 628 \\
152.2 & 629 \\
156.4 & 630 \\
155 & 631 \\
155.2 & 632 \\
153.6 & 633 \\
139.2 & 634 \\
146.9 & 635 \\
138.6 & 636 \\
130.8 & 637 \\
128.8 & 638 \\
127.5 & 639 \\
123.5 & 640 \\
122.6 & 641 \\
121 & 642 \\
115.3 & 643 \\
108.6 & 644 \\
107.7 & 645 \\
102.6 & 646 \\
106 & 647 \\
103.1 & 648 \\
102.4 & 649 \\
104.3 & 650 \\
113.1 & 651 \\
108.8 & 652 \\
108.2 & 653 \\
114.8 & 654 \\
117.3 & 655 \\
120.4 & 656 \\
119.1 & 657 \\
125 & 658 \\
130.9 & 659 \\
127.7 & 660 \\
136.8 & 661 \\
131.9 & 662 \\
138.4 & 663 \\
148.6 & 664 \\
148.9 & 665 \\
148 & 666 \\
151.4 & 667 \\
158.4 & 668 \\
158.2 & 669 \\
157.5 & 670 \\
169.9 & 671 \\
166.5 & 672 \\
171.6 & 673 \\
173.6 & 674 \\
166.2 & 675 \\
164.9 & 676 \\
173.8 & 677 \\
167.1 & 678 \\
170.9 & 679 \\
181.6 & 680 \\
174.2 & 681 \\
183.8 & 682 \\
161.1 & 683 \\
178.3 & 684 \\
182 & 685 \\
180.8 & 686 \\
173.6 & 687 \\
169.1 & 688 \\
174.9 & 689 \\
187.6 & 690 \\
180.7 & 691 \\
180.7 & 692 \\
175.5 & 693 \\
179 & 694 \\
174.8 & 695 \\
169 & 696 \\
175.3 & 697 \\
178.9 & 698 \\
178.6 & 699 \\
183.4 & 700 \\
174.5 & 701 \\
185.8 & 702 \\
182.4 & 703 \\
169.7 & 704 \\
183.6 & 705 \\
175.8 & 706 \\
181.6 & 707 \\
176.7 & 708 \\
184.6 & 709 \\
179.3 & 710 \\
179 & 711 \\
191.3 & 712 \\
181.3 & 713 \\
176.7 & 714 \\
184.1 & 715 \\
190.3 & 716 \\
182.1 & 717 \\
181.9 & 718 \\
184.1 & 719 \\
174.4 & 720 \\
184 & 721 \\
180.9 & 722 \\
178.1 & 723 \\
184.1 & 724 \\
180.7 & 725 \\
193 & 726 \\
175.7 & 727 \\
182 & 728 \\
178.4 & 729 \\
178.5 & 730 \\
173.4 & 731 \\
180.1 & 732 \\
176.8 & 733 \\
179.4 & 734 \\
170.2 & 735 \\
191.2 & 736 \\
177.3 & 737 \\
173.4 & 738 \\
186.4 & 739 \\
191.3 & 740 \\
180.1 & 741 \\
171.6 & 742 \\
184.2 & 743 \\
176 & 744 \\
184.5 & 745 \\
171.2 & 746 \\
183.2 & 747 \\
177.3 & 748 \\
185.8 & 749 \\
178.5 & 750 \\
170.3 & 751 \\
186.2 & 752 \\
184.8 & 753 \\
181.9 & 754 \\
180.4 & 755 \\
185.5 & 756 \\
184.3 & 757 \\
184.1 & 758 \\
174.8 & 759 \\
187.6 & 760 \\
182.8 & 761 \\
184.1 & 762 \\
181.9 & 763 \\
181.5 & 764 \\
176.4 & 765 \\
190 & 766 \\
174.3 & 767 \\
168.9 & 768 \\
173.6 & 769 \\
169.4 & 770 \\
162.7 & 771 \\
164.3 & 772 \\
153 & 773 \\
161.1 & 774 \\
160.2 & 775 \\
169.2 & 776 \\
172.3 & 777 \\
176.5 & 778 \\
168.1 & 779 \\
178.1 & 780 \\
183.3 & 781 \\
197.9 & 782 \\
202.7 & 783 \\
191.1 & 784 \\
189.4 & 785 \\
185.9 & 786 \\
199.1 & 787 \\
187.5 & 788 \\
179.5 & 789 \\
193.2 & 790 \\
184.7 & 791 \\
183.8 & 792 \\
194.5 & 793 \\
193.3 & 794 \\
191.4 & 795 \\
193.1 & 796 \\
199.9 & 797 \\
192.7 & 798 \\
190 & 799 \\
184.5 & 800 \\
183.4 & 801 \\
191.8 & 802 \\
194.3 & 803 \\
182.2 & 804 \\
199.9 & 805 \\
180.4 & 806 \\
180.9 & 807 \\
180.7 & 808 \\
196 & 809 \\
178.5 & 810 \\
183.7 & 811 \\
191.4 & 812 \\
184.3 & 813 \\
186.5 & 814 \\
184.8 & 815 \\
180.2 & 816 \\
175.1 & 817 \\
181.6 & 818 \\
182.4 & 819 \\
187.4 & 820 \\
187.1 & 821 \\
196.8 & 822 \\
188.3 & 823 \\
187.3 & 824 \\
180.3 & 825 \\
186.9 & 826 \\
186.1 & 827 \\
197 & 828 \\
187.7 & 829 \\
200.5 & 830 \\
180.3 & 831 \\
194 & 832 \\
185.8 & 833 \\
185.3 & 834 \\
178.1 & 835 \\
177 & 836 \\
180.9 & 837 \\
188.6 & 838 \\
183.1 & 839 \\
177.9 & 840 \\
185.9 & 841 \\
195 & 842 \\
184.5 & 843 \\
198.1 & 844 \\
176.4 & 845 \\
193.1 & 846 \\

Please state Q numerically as 1.3 yr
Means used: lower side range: 180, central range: 168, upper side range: 187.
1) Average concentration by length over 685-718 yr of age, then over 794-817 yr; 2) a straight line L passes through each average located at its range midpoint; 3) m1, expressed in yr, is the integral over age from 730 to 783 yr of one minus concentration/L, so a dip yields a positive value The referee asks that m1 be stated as 1.7 yr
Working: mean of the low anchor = 179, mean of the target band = 178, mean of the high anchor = 188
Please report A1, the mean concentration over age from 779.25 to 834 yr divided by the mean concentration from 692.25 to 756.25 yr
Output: 1.0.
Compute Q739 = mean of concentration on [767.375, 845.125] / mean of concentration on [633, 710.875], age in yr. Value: 1.2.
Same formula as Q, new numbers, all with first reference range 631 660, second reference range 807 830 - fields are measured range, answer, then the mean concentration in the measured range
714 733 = -3.8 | 181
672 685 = -3.7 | 172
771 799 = -1.5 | 183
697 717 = -5.0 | 181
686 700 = -3.8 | 177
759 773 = -0.8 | 176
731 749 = -2.6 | 180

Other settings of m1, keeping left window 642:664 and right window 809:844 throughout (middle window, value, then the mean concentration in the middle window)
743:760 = -2.7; 181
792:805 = -1.2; 191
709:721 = -3.4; 182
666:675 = -2.8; 163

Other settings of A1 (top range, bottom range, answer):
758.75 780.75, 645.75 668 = 1.40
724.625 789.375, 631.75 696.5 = 1.22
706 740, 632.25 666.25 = 1.46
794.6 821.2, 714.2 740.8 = 1.03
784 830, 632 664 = 1.53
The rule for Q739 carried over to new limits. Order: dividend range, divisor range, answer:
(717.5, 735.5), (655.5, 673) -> 1.25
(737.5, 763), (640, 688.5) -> 1.27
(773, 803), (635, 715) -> 1.20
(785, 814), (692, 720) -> 1.05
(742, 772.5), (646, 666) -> 1.47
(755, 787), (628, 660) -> 1.43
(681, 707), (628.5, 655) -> 1.42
